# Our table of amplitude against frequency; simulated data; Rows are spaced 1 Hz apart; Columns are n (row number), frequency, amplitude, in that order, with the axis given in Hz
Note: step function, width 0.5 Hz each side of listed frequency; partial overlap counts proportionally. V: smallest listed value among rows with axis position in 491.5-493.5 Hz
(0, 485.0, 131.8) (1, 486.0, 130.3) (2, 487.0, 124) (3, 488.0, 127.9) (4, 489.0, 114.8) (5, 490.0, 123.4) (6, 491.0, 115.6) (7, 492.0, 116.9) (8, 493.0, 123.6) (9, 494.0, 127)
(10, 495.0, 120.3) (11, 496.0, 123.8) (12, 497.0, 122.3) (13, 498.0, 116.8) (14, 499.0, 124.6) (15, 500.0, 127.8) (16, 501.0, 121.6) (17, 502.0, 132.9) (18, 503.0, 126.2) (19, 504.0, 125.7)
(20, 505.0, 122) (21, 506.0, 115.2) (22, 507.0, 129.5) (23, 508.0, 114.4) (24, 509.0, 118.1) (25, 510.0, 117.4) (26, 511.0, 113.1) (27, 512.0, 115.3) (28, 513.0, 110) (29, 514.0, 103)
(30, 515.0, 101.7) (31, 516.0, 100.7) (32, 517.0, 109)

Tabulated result 116.9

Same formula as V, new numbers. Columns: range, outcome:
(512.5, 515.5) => 101.7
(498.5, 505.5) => 121.6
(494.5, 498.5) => 116.8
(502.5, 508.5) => 114.4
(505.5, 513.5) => 110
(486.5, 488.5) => 124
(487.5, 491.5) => 114.8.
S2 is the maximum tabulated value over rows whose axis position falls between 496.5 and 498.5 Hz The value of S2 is 122.3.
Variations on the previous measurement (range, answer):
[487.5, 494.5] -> 127.9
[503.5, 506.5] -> 125.7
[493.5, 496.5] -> 127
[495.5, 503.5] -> 132.9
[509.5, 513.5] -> 117.4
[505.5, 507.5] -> 129.5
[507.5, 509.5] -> 118.1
